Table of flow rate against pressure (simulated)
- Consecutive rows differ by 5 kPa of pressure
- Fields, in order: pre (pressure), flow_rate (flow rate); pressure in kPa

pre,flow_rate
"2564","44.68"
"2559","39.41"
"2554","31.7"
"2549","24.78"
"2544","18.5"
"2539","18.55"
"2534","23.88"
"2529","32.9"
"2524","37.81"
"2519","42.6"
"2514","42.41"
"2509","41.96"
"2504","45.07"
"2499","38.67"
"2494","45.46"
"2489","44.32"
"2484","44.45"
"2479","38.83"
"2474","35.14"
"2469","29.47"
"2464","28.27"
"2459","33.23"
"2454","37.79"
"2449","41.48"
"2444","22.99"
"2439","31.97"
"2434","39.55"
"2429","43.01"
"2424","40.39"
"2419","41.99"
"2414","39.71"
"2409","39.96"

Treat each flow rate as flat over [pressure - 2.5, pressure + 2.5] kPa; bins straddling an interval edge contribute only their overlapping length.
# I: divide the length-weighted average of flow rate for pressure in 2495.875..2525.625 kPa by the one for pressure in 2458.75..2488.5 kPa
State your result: 1.2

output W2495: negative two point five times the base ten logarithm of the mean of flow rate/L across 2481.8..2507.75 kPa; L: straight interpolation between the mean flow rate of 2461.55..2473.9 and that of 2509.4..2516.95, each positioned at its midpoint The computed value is -0.17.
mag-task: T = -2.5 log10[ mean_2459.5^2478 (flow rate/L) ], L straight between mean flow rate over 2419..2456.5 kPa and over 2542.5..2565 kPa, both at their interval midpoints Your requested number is 0.12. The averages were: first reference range 37.1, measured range 31.8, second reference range 31.5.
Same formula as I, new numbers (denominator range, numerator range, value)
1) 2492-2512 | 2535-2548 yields 0.47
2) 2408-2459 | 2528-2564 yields 0.75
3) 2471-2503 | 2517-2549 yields 0.69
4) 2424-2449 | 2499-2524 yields 1.18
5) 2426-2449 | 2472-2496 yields 1.18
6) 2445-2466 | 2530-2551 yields 0.64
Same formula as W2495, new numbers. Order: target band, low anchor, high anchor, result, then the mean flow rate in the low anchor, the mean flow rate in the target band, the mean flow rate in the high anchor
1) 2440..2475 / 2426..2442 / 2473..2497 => 0.218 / 37.8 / 32.5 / 42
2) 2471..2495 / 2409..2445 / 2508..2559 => -0.191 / 37.9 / 41.1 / 31.6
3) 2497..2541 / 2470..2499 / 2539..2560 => -0.079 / 40.8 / 36.2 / 26.6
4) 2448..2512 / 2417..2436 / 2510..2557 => -0.086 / 41.3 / 38.7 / 30.8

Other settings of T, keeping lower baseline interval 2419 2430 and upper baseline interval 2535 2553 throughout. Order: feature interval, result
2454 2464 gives 0.088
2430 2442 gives 0.104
